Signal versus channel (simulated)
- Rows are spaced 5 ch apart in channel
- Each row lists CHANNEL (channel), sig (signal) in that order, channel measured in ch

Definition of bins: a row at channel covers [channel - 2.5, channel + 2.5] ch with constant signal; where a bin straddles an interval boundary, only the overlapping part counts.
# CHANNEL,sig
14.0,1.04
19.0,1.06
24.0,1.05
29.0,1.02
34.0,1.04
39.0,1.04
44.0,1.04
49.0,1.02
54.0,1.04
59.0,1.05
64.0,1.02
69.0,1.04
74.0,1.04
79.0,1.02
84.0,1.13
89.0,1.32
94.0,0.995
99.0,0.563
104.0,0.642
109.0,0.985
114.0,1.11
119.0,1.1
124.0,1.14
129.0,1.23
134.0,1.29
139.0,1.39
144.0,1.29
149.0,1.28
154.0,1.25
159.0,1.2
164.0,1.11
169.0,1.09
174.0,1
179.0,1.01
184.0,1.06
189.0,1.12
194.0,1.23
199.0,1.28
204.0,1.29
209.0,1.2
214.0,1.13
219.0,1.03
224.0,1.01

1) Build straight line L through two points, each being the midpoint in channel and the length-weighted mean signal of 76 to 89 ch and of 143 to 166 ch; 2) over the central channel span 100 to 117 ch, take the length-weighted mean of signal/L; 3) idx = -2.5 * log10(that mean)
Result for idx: 0.29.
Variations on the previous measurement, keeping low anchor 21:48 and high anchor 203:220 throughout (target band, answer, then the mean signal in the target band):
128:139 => -0.17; 1.29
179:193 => 0.05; 1.09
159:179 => 0.06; 1.08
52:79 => 0.02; 1.04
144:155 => -0.14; 1.27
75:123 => 0.10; 0.992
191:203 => -0.09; 1.25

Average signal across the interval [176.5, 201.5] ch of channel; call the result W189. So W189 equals 1.14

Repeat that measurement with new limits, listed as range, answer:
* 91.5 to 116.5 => 0.859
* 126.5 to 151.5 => 1.3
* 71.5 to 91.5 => 1.13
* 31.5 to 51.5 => 1.04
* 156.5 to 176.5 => 1.1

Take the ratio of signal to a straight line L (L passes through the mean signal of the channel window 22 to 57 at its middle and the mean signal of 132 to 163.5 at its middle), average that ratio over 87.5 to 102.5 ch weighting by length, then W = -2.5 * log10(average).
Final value 0.25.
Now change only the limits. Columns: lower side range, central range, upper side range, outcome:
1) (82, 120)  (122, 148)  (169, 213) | -0.219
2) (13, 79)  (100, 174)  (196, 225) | -0.023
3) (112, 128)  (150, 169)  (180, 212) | -0.022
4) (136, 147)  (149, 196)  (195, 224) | 0.123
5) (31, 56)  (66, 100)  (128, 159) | 0.097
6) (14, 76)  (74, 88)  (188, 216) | -0.016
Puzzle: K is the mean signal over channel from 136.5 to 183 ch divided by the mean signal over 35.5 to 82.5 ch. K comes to 1.1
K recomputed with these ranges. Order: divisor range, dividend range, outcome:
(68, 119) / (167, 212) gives 1.16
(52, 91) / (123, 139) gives 1.16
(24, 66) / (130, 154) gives 1.26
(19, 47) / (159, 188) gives 1.03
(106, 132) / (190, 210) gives 1.12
